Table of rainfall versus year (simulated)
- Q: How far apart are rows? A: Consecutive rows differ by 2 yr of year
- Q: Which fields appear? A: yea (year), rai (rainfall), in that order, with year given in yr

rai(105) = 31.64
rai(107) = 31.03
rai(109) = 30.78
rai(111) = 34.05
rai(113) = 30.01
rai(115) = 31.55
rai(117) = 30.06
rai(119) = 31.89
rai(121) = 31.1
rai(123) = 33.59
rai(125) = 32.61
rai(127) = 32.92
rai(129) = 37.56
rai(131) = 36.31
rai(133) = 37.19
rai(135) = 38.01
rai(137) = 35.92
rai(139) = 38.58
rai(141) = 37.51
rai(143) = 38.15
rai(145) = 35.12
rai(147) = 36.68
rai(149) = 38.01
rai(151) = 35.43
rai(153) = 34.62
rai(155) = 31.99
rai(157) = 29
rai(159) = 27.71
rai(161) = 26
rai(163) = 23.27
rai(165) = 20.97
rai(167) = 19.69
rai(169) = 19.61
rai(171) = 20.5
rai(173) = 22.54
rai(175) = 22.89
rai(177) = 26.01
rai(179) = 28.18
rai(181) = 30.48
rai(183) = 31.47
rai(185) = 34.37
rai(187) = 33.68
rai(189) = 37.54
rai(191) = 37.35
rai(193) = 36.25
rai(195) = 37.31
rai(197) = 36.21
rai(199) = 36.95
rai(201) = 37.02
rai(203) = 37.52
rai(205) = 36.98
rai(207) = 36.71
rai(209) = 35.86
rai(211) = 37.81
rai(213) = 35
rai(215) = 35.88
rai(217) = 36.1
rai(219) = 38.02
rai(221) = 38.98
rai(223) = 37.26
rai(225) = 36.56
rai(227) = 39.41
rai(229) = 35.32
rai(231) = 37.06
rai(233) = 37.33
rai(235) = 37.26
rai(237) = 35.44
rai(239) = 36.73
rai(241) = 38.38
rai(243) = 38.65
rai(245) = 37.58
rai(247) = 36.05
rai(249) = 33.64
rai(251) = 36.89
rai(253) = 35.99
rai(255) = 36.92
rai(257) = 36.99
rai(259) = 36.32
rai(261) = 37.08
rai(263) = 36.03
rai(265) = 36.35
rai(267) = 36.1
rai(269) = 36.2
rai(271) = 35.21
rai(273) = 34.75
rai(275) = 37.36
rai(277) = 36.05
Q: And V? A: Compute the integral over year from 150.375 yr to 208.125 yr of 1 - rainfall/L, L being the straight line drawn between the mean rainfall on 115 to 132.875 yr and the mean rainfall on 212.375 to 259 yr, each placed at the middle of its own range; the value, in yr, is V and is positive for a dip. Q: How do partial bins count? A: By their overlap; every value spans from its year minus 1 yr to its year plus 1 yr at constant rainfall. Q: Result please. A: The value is 7.4 yr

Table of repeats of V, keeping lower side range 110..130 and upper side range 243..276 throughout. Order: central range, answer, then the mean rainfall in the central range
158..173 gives 5.0 yr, 22.5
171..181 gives 2.7 yr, 25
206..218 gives -0.4 yr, 36.2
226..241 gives -0.6 yr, 37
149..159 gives 0.2 yr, 32.8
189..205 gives -1.1 yr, 37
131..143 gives -1.6 yr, 37.4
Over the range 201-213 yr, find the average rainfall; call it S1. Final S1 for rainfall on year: 36.8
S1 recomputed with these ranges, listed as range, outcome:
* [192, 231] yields 36.9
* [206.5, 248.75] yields 37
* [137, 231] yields 33.1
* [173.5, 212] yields 34.1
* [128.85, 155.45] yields 36.6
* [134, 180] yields 29.8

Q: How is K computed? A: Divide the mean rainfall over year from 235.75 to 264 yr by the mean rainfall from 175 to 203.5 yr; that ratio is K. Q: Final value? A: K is 1.1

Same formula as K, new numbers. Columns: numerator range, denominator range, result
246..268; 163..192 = 1.32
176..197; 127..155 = 0.91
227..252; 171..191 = 1.24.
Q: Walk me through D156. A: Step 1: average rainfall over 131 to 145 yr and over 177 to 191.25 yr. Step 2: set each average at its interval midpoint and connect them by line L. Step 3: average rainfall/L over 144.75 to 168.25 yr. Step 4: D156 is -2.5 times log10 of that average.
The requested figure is 0.198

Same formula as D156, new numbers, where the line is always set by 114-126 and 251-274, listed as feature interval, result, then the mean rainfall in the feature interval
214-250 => -0.05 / 37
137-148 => -0.14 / 37.1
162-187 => 0.30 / 25.3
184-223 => -0.07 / 36.6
